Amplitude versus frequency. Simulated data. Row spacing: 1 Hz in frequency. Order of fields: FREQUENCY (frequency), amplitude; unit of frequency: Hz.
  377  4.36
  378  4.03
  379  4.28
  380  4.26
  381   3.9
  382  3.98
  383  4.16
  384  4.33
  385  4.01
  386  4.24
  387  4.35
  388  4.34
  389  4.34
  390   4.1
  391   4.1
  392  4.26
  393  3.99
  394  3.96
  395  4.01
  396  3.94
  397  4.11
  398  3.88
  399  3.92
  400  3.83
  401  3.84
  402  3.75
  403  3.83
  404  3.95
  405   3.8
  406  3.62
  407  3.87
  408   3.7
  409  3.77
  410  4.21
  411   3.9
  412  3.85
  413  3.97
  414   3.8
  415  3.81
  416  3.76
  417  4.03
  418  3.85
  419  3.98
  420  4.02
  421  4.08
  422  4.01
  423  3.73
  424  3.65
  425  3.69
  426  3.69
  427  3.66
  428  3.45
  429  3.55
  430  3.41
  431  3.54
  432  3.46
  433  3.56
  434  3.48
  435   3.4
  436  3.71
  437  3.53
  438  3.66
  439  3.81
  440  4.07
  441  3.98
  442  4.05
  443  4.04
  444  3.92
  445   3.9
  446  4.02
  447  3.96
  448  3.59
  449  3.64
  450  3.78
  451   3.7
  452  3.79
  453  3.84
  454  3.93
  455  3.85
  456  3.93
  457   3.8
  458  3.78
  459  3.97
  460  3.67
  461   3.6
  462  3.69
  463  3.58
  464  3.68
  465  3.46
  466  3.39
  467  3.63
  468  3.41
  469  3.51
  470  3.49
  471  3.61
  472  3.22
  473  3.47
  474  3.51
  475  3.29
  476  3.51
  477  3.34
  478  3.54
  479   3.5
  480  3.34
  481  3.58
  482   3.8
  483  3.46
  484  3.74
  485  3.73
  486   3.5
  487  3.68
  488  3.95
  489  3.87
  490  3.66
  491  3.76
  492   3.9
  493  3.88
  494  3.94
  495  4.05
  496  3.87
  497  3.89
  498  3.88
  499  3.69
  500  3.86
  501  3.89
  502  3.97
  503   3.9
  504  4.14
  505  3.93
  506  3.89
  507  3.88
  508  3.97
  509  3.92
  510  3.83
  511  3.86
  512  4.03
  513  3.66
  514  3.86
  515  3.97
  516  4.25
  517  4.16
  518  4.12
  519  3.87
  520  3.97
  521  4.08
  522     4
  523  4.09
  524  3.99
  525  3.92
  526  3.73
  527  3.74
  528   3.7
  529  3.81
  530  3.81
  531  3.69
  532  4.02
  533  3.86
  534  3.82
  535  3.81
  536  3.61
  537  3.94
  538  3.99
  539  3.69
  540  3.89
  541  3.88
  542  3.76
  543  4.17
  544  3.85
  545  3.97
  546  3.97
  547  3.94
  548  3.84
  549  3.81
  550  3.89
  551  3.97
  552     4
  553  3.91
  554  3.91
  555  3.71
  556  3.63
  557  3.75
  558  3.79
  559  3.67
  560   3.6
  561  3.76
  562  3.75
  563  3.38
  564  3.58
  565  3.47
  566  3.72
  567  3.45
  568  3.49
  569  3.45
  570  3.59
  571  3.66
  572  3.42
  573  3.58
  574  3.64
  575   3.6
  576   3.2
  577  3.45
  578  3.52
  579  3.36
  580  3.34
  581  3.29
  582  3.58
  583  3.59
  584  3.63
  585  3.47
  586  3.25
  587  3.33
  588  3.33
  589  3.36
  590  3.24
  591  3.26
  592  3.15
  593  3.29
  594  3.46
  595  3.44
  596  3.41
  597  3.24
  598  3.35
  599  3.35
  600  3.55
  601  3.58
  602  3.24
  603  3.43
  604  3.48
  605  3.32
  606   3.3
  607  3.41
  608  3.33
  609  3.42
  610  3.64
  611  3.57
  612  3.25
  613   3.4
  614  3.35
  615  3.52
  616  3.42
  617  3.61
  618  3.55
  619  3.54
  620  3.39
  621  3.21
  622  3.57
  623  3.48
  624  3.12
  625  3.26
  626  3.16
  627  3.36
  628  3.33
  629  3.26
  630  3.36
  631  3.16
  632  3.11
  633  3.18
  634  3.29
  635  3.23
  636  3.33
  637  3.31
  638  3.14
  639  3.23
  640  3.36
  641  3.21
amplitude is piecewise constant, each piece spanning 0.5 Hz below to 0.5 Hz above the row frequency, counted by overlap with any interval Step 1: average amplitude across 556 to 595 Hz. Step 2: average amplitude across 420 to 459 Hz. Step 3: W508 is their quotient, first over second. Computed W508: 0.9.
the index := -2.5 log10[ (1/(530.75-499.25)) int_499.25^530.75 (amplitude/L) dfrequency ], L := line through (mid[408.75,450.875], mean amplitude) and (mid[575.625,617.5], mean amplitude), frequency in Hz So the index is -0.10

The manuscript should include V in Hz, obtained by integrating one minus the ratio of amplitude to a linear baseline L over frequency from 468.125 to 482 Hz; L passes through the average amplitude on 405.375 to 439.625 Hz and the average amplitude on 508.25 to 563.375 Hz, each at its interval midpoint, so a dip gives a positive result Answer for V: 1.22 Hz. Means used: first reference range 3.74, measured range 3.47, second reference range 3.87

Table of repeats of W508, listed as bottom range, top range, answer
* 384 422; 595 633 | 0.85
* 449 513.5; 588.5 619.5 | 0.91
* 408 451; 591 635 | 0.89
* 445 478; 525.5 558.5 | 1.05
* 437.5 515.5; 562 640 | 0.90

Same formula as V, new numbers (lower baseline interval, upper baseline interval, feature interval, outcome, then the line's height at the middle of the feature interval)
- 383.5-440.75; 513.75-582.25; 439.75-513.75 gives 1.3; 3.82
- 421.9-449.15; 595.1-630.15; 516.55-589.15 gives -4.5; 3.5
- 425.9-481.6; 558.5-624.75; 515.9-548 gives -3.4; 3.53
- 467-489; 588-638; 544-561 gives -1.9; 3.44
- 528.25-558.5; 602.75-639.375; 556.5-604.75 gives 1.9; 3.61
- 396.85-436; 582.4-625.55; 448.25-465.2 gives -0.3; 3.69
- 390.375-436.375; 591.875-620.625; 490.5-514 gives -1.7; 3.63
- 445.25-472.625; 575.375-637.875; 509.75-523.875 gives -1.7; 3.56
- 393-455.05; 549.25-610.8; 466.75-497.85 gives 0.5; 3.7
